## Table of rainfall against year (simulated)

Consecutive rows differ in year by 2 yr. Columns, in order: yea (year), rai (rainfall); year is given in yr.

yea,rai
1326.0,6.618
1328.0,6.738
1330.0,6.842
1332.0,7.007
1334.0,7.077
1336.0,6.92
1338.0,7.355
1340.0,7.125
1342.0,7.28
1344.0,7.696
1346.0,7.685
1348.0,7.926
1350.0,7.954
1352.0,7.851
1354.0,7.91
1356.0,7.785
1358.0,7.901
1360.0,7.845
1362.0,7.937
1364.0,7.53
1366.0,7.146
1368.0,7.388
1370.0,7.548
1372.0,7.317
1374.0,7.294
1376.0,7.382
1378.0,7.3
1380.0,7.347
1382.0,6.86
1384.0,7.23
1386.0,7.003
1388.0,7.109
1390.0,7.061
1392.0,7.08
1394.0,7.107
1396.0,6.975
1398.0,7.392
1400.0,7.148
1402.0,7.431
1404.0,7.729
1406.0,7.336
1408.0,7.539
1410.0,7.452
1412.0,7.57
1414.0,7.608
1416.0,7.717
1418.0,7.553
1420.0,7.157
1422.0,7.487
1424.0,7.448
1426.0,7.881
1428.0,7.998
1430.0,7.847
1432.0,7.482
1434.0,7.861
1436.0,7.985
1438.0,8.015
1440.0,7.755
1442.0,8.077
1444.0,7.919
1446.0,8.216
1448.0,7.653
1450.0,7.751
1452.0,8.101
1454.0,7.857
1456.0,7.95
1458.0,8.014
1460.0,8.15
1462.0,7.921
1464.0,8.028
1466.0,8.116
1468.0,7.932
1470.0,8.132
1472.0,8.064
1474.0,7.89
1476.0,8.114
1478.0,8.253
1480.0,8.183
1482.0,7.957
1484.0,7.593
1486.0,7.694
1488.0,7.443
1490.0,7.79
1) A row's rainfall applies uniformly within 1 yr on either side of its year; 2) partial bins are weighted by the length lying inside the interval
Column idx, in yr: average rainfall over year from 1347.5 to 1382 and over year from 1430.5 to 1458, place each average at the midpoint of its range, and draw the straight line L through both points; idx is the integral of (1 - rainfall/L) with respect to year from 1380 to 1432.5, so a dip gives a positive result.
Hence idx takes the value 2.4 yr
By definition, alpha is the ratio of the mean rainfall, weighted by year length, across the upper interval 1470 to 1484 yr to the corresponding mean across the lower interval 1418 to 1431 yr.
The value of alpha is 1.05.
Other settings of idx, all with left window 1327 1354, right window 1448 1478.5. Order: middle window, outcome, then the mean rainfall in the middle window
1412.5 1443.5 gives 0.37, 7.73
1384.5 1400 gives 1.06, 7.11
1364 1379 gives 0.34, 7.35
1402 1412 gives 0.26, 7.51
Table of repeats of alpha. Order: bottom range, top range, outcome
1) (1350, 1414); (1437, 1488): 1.07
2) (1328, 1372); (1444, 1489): 1.06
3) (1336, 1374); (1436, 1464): 1.05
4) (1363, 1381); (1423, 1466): 1.07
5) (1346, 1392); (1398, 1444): 1.02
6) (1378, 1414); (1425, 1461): 1.09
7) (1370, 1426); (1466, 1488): 1.09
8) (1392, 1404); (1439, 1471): 1.10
